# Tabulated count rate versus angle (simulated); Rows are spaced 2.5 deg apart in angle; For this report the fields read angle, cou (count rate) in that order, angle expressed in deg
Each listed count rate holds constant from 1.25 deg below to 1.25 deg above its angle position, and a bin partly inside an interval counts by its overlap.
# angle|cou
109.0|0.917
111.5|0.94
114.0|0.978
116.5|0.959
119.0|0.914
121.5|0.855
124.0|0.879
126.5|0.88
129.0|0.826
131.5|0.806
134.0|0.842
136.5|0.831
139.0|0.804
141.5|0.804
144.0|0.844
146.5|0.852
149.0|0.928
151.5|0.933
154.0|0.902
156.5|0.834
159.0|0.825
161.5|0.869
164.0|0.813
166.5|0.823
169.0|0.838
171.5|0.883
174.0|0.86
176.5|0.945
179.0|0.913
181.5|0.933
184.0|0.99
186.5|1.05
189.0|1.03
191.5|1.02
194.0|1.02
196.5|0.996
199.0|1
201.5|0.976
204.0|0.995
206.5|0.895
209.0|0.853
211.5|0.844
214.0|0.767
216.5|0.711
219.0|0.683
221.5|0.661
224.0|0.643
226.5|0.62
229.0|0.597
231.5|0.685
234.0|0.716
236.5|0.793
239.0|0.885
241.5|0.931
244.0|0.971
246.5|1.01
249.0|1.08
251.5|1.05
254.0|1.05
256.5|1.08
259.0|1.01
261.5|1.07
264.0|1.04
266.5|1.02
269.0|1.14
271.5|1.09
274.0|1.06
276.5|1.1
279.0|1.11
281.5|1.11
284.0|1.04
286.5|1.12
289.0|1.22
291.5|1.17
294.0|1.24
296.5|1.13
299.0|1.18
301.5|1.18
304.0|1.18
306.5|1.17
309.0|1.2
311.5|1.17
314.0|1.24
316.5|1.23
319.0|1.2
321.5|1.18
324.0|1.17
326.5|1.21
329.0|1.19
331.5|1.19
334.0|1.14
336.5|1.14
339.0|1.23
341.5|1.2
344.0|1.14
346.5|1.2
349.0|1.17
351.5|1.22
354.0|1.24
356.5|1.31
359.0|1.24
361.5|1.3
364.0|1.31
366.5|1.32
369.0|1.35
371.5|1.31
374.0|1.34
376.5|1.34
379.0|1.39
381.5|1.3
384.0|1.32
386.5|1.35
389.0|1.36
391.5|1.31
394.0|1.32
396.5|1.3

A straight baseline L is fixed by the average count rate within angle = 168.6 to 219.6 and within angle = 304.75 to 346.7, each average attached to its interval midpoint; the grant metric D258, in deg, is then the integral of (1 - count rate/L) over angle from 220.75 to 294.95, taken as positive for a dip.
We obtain 5.4 deg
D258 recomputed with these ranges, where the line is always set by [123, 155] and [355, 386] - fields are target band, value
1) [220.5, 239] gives 6.2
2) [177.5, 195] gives -0.8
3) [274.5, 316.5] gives 0.3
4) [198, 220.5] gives 3.2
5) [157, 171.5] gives 1.1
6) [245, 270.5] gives 0.9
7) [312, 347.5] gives 1.4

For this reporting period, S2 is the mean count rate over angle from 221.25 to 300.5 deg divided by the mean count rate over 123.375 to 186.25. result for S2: 1.14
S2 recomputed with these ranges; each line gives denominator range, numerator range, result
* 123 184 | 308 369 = 1.41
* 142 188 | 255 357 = 1.30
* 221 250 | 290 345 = 1.48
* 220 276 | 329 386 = 1.37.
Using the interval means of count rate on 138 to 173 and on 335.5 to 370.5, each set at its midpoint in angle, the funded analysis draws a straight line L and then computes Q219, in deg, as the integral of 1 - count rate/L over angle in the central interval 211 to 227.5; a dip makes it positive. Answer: 4.7 deg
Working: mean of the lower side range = 0.854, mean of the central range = 0.699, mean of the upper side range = 1.24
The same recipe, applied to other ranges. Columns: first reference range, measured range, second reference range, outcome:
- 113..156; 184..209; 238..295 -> -0.7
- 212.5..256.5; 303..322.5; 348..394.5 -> -1.7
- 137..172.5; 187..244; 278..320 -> 8.3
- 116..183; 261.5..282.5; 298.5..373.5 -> 0.3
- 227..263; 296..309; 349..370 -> -0.9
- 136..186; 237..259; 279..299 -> 1.3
